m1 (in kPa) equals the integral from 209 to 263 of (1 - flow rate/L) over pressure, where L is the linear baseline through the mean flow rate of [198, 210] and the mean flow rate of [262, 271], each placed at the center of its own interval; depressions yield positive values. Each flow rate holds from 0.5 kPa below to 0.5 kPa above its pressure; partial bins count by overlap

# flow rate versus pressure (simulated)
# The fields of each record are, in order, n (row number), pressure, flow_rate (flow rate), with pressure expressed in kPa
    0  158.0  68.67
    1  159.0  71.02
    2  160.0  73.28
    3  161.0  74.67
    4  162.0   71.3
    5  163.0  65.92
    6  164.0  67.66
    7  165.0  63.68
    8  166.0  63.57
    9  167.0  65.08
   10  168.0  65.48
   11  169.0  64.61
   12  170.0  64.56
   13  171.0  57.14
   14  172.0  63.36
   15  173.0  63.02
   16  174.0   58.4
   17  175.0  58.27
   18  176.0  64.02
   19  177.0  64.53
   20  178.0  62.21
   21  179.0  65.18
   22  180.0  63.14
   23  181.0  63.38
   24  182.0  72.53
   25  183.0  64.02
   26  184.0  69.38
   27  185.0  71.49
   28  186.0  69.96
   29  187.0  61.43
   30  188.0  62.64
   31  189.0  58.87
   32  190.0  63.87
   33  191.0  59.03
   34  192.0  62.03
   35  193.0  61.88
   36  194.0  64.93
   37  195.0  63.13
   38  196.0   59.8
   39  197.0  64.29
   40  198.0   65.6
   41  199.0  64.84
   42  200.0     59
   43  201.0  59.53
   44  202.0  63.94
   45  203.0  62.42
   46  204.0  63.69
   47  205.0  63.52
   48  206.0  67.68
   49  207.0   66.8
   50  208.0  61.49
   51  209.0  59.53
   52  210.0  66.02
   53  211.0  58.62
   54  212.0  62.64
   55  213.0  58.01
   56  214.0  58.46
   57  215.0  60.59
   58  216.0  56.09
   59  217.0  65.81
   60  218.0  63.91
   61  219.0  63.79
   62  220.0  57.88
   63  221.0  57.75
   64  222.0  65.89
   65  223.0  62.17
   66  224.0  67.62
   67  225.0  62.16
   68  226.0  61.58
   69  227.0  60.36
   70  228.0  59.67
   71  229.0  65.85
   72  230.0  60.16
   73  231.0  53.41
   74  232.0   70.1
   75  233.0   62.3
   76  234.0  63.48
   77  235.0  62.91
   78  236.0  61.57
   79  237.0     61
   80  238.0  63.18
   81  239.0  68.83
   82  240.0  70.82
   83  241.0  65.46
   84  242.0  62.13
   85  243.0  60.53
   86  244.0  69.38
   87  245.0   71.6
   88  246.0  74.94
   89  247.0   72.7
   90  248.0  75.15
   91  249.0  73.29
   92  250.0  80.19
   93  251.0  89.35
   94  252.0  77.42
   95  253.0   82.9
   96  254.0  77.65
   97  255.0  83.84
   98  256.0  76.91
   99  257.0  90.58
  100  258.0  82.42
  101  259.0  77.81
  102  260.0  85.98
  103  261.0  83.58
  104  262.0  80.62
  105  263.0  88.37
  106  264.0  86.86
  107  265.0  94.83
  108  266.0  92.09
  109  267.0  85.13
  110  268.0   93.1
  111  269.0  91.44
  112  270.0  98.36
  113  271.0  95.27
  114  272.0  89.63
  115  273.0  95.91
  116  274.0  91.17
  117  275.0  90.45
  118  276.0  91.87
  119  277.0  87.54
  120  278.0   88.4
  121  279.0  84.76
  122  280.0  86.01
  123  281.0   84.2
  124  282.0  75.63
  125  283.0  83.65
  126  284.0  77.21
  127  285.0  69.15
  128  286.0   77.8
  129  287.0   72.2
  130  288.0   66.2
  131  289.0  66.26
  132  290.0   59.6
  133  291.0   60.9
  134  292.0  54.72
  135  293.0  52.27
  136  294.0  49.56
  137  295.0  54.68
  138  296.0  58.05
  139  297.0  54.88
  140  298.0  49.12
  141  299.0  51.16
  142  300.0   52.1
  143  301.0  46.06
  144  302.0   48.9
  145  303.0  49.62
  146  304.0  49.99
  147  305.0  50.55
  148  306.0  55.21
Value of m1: 6.3 kPa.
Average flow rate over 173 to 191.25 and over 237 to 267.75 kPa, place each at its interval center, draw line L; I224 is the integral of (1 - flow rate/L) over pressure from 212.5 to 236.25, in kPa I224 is 3.51 kPa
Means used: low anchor 64.1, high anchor 78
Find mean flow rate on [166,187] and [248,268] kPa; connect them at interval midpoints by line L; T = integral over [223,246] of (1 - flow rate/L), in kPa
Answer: 4.2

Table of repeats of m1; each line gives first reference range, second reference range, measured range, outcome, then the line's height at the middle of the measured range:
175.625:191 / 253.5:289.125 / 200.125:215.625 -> 1.84 kPa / 70.4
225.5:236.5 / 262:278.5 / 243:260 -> -0.23 kPa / 77.1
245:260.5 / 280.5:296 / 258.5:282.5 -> -4.97 kPa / 73.2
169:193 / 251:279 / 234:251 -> 2.57 kPa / 81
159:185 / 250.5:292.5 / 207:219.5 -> 1.90 kPa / 72.5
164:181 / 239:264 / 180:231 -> 4.45 kPa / 69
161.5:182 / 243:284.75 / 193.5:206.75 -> 1.28 kPa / 70.1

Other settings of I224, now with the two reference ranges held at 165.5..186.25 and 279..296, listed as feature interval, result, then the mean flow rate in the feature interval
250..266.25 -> -4.1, 84.2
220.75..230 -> 0.5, 62.6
